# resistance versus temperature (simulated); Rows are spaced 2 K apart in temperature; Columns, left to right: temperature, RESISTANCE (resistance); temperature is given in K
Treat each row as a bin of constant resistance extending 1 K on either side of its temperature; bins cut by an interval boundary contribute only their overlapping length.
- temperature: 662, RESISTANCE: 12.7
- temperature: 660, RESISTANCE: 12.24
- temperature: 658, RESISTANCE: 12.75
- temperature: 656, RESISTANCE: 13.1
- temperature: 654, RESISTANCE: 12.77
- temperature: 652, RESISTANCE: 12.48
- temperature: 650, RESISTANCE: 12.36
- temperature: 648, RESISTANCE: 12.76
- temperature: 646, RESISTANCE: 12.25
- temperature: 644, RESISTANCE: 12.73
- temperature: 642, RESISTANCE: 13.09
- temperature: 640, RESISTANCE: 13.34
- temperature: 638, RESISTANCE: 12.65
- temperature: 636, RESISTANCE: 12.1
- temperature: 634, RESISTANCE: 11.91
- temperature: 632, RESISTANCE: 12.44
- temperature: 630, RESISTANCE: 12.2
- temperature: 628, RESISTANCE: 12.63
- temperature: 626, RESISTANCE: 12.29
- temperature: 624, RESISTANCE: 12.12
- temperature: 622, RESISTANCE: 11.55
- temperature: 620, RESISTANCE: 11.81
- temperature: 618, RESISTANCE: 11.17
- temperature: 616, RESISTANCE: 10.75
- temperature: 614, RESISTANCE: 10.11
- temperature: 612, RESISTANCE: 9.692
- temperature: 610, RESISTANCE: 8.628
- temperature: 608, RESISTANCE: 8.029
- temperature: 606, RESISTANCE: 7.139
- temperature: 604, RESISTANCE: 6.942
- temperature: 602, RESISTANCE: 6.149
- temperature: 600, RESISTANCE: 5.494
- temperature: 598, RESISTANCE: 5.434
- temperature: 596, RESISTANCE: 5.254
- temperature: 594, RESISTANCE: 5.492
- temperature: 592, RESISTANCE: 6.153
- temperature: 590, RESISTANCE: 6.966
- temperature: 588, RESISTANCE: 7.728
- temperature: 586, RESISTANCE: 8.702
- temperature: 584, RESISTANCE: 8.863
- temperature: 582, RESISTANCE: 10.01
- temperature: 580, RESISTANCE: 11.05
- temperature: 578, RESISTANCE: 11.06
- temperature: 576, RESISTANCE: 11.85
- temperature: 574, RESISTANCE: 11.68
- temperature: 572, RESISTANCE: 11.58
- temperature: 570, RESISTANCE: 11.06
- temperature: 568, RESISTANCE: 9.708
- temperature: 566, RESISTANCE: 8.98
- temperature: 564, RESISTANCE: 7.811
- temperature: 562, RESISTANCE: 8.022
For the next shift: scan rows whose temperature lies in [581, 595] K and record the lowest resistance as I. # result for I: 5.492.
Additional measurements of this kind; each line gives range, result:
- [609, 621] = 8.628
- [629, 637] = 11.91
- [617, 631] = 11.17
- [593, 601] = 5.254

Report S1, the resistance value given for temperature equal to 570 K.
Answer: 11.06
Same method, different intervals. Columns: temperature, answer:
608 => 8.029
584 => 8.863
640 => 13.34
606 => 7.139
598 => 5.434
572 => 11.58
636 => 12.1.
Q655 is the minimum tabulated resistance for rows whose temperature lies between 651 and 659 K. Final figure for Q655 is 12.48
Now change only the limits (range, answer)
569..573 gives 11.06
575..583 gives 10.01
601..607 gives 6.149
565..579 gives 8.98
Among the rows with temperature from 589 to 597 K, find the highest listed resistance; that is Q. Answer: 6.966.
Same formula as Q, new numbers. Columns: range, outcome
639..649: 13.34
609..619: 11.17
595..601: 5.494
